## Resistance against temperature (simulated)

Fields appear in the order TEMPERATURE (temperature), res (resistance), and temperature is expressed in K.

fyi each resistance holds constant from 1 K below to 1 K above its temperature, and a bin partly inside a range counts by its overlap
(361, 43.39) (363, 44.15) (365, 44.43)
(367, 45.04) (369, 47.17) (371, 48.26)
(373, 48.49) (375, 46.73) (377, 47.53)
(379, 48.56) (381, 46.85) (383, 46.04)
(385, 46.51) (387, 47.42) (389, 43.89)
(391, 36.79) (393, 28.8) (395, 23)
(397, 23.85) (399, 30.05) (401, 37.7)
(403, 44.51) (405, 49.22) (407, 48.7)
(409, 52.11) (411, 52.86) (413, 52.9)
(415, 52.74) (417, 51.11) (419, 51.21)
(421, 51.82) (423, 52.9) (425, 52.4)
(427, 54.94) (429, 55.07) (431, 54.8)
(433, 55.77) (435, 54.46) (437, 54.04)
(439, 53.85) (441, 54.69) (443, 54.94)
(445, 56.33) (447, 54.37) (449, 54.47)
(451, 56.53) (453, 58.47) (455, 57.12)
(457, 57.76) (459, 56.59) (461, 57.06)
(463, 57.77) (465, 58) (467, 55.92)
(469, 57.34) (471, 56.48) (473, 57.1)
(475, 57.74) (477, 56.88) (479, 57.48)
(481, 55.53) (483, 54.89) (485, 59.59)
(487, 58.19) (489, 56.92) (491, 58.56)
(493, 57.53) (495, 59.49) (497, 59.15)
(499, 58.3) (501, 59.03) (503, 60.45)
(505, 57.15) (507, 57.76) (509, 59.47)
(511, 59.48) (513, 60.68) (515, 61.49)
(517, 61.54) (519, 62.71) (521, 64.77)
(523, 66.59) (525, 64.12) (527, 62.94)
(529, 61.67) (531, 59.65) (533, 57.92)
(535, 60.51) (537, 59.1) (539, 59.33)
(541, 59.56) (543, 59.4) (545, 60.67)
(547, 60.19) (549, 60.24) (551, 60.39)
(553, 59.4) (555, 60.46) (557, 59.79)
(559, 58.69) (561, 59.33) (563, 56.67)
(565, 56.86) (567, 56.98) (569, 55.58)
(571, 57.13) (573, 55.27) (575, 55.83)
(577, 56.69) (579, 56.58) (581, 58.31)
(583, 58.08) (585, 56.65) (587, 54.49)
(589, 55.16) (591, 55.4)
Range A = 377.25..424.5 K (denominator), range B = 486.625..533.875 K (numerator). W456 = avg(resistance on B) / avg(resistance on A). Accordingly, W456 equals 1.36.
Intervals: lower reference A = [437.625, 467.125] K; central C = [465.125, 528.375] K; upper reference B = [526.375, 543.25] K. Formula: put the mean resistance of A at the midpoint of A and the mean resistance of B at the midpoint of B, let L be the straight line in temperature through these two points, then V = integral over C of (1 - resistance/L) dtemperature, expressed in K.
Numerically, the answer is -1.0 K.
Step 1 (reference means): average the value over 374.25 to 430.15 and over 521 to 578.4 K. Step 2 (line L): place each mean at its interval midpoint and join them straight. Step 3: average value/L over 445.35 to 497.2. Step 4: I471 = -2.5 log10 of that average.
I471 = -0.10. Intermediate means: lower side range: 45.6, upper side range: 59.4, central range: 57.1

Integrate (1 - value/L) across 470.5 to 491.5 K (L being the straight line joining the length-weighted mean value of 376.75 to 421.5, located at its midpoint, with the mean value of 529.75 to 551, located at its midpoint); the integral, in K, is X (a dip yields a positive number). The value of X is -1.6 K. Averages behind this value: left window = 44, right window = 59.7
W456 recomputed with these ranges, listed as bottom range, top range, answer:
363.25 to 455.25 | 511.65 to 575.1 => 1.24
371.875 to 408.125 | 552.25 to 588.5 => 1.38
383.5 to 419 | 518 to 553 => 1.43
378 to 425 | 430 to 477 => 1.26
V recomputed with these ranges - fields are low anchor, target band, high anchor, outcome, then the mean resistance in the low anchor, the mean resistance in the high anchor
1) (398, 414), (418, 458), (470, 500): -3.2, 46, 57.6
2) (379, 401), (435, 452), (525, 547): -3.3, 37.8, 60.3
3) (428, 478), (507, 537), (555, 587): -2.5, 56.1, 57.2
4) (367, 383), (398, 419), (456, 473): 1.5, 47.4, 57.1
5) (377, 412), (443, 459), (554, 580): -3.2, 41.8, 57.4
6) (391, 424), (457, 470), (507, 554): -1.4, 43.8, 60.9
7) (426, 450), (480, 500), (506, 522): 0.4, 54.8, 61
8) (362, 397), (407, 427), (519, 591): -2.5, 42.9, 59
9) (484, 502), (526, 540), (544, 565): -0.2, 58.5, 59.5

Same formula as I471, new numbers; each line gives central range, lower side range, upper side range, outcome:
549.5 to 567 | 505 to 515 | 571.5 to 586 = -0.02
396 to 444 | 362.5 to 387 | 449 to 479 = 0.05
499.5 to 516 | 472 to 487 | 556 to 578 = -0.04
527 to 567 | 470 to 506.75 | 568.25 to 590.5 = -0.05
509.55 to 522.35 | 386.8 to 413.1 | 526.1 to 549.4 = -0.09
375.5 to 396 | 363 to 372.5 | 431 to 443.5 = 0.16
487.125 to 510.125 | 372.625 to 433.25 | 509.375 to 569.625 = -0.05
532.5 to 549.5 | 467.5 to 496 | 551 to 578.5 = -0.04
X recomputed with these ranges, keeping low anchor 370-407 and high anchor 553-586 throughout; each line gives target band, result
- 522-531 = -1.6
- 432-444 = -2.3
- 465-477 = -2.0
